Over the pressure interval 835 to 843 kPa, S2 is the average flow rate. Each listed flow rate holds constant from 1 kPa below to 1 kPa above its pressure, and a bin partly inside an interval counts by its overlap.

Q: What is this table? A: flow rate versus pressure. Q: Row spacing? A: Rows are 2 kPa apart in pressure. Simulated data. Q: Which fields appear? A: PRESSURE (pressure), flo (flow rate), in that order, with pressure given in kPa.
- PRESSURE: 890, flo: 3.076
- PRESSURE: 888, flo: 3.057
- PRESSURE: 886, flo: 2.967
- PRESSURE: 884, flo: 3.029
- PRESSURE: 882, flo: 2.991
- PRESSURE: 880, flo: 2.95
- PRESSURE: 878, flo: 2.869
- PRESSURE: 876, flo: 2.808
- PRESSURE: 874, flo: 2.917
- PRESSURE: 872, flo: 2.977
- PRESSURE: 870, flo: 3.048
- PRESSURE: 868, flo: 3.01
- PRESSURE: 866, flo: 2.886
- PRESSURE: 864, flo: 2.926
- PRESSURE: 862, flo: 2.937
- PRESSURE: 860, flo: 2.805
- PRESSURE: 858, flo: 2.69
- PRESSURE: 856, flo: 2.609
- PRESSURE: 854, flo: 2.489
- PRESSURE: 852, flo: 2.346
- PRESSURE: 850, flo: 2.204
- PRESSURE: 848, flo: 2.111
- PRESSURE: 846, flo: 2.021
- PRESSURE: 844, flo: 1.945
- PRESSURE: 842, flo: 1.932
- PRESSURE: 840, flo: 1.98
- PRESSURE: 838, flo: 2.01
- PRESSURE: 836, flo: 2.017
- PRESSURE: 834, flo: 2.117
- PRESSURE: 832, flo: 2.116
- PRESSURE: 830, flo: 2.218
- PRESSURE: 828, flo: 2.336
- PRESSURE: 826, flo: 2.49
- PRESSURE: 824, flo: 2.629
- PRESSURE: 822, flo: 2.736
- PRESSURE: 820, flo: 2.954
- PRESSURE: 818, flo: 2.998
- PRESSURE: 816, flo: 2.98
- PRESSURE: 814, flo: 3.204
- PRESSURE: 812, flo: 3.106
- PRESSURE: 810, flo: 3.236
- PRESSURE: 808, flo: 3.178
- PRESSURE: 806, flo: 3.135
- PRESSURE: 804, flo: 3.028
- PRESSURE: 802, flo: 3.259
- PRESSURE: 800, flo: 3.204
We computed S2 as 1.98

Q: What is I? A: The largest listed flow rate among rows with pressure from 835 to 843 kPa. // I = 2.017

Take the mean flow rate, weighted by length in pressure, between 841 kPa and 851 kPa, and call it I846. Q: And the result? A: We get 2.04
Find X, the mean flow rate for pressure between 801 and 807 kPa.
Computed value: 3.14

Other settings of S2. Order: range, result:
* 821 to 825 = 2.68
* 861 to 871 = 2.96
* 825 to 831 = 2.35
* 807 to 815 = 3.18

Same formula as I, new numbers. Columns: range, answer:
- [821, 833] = 2.736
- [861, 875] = 3.048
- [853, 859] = 2.69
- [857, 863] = 2.937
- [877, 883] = 2.991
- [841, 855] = 2.489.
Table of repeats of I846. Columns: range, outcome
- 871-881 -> 2.9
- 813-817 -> 3.09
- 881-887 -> 3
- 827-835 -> 2.2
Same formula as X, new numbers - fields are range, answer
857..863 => 2.81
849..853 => 2.28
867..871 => 3.03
